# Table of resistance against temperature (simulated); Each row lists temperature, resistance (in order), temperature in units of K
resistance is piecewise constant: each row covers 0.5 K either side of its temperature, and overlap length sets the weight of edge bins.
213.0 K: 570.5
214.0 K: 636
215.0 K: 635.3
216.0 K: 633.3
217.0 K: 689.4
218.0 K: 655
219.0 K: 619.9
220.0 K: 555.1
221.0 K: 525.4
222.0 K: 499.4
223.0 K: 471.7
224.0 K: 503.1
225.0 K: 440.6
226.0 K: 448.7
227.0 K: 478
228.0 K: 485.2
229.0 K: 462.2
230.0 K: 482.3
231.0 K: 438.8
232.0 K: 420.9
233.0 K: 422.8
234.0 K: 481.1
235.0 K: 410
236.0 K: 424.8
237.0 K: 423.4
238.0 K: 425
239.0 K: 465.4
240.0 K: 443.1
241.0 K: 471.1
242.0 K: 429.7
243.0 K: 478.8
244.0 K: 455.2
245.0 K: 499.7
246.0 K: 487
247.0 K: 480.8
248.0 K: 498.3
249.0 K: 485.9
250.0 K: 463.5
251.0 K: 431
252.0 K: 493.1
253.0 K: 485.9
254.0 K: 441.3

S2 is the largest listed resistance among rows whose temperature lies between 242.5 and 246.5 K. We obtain 499.7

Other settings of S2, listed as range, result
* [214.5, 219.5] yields 689.4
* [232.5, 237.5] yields 481.1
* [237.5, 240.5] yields 465.4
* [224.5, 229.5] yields 485.2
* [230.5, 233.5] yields 438.8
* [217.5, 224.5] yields 655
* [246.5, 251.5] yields 498.3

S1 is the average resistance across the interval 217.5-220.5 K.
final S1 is 610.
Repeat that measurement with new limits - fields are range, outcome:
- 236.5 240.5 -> 439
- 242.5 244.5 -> 467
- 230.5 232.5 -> 430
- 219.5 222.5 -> 527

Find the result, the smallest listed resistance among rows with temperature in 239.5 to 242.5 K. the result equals 429.7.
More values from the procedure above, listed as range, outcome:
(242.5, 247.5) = 455.2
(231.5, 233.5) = 420.9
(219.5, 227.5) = 440.6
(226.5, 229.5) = 462.2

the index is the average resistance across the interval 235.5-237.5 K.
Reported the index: 424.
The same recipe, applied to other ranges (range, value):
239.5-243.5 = 456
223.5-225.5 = 472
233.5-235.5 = 446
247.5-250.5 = 483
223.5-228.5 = 471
